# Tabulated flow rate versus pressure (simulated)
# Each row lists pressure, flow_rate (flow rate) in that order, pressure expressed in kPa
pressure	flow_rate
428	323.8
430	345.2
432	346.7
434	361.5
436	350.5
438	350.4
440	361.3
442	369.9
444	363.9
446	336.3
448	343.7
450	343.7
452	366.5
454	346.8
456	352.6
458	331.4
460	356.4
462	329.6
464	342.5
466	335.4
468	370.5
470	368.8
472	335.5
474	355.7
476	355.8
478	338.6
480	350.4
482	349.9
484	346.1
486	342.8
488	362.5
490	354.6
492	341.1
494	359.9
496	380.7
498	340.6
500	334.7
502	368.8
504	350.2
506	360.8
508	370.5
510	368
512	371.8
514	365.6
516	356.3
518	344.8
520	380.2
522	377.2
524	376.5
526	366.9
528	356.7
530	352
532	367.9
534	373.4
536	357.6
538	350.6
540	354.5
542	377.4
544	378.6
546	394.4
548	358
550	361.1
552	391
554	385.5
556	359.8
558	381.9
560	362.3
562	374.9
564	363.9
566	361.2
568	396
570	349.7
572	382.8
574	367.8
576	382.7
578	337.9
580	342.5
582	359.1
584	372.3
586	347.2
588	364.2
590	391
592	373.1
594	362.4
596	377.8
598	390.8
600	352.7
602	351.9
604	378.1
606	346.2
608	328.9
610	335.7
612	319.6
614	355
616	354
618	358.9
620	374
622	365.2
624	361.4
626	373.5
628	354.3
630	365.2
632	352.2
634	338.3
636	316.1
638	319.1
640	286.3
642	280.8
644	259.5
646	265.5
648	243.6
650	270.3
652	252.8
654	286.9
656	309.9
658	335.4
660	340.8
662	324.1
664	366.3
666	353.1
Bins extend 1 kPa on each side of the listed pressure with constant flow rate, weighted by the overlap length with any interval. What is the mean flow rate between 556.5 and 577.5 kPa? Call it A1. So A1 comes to 371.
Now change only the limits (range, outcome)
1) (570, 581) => 362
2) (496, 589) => 365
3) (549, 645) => 356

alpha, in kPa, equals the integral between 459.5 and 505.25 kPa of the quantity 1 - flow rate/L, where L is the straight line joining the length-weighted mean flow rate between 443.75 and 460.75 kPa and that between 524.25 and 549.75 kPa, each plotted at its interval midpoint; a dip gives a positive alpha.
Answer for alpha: 0.5 kPa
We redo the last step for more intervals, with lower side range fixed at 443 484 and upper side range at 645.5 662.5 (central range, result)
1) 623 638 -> -2.5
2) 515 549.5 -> -4.0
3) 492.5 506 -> -0.7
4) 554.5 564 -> -1.5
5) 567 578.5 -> -2.0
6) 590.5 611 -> -3.5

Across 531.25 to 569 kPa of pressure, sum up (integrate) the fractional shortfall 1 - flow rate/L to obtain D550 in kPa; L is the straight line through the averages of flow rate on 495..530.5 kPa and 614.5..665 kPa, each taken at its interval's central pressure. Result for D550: -2.2 kPa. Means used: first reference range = 362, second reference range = 323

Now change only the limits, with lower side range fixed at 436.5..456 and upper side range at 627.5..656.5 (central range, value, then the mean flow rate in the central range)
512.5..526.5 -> -1.43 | 367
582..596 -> -2.44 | 368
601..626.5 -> -3.90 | 354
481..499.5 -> -0.62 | 353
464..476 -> -0.20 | 353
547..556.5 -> -1.40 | 372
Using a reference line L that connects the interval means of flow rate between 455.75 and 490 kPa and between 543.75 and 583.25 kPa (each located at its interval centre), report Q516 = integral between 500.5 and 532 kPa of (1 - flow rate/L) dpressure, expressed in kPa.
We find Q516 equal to -0.5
